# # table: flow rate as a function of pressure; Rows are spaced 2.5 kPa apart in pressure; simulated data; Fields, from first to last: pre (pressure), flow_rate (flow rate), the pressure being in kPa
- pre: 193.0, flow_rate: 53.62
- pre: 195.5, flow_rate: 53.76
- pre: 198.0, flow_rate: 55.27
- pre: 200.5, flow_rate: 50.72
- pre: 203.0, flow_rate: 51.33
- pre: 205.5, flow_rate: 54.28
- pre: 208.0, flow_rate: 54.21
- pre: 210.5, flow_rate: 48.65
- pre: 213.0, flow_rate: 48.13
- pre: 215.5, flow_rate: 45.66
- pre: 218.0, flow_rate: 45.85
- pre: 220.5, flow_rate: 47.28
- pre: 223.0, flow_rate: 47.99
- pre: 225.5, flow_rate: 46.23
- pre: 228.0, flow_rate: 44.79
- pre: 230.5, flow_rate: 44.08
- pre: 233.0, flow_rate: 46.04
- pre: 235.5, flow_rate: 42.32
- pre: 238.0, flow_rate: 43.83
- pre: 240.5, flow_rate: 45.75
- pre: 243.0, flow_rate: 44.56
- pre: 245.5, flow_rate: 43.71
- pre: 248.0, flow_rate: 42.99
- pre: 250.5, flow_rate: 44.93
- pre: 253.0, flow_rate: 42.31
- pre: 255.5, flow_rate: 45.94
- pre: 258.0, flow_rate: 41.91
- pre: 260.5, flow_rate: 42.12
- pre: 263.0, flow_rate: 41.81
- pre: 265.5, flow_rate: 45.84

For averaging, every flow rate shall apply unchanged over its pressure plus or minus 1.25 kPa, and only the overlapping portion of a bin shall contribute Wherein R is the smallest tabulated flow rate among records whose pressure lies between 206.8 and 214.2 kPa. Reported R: 48.13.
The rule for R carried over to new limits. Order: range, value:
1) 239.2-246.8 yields 43.71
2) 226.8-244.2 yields 42.32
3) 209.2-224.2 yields 45.66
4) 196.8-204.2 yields 50.72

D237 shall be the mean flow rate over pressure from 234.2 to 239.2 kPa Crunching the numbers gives 43.1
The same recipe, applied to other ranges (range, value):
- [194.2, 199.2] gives 54.5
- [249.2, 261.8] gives 43.4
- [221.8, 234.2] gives 45.8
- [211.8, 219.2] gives 46.5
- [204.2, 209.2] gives 54.2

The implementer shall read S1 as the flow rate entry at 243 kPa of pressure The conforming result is 44.56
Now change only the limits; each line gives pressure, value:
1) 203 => 51.33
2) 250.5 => 44.93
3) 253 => 42.31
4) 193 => 53.62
